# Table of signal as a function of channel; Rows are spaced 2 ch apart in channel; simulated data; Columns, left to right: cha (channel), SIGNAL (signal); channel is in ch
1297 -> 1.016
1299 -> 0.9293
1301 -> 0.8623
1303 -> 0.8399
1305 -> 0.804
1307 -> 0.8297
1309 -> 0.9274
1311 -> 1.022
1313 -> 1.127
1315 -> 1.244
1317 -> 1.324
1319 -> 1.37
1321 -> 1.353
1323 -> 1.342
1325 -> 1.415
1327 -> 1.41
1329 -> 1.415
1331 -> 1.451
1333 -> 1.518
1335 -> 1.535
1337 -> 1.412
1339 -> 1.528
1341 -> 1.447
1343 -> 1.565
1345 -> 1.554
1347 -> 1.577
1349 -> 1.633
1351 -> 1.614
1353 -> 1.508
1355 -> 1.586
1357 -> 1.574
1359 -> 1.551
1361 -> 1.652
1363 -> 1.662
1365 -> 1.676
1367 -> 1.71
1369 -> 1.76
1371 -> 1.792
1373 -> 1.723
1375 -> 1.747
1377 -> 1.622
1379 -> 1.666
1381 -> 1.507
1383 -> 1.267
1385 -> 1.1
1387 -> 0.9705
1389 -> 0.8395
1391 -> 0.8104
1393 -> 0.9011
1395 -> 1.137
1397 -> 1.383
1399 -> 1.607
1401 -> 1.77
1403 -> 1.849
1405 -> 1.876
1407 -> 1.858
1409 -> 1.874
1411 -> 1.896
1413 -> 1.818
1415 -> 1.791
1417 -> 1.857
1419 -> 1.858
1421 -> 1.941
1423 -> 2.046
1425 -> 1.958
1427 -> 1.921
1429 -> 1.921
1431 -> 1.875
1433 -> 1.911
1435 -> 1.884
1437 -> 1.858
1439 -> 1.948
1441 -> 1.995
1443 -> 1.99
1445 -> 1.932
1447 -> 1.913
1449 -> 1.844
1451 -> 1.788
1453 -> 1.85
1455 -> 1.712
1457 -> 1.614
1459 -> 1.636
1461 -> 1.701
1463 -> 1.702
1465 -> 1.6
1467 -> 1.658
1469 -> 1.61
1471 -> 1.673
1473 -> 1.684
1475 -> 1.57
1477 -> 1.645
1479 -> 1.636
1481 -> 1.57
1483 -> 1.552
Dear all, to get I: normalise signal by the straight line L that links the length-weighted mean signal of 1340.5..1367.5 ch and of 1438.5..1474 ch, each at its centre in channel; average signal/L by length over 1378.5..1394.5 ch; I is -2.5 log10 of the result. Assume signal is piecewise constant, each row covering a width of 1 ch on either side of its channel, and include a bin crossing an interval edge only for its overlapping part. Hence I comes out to 0.42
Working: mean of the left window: 1.59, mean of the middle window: 1.12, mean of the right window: 1.77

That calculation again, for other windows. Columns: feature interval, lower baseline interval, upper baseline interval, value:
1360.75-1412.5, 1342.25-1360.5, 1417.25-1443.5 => 0.14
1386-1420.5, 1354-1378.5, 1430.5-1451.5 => 0.17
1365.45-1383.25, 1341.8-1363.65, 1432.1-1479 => -0.02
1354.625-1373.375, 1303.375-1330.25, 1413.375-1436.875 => -0.11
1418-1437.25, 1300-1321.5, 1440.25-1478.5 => -0.20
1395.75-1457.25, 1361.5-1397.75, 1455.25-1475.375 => -0.20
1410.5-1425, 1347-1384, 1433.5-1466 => -0.09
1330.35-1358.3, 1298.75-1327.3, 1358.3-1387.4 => -0.14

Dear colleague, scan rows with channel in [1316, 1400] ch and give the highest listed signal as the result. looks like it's 1.792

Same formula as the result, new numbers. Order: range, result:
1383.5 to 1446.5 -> 2.046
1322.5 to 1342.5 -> 1.535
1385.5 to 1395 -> 1.137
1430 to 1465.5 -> 1.995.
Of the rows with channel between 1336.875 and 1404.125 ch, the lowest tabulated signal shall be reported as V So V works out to 0.8104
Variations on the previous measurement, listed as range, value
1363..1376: 1.662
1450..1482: 1.57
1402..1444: 1.791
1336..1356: 1.412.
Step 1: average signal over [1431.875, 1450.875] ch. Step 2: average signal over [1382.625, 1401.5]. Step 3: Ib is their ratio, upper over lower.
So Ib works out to 1.6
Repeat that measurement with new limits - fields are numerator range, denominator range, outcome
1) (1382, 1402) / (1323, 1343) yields 0.81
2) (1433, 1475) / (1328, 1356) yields 1.17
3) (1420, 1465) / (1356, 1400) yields 1.29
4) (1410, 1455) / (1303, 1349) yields 1.43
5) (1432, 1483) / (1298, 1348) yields 1.38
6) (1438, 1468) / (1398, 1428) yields 0.96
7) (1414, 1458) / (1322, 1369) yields 1.22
